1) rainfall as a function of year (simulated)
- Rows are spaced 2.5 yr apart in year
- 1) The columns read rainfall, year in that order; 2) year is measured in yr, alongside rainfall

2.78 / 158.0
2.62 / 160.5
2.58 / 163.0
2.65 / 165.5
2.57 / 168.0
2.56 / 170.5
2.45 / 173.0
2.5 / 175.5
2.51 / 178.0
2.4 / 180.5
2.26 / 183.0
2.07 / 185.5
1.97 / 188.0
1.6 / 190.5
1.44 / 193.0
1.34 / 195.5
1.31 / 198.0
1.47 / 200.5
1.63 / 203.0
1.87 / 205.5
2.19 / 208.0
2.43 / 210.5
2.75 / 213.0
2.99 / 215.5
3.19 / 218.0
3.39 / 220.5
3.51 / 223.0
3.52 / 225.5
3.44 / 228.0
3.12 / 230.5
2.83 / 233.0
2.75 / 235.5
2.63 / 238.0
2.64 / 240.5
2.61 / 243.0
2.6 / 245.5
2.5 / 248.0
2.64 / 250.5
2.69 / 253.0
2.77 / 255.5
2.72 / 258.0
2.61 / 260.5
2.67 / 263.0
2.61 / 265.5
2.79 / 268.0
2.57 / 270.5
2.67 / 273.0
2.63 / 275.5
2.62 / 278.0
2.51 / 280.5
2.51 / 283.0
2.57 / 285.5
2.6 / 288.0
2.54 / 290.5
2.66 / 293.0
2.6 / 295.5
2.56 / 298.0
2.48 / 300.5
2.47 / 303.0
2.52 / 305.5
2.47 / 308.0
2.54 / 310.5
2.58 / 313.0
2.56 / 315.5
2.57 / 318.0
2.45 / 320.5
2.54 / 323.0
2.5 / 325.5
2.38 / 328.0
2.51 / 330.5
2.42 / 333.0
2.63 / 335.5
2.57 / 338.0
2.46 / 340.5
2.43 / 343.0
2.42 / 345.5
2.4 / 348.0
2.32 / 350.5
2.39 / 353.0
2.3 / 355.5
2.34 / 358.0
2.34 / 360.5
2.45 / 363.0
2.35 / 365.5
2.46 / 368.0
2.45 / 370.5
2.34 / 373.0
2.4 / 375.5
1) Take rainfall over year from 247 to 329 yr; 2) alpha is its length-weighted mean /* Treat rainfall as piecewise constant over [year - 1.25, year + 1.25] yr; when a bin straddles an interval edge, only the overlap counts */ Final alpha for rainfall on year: 2.58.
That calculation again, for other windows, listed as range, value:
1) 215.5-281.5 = 2.82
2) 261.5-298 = 2.61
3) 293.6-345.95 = 2.51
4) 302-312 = 2.5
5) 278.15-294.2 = 2.57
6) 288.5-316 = 2.54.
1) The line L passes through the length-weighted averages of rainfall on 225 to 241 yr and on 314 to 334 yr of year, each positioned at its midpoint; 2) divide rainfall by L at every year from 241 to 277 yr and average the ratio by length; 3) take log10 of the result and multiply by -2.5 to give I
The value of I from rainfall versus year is 0.08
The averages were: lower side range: 2.98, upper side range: 2.49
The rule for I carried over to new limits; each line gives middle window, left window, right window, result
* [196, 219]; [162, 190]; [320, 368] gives 0.11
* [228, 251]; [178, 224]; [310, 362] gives -0.20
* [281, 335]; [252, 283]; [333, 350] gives 0.01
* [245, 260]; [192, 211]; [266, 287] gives -0.15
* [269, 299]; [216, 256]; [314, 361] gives 0.05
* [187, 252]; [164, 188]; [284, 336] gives -0.01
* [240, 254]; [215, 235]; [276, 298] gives 0.15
